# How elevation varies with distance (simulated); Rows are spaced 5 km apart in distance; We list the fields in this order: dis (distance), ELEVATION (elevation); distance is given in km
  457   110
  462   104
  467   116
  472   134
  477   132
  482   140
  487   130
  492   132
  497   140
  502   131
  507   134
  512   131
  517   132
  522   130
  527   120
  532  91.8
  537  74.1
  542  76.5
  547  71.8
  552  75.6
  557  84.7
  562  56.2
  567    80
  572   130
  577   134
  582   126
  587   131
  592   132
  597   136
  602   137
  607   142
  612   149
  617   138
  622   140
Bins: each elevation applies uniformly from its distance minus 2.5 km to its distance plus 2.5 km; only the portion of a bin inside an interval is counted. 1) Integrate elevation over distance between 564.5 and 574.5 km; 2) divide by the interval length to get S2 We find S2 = 105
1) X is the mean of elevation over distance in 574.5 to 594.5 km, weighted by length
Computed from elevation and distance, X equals 131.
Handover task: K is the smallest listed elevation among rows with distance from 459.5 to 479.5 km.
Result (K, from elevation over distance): 104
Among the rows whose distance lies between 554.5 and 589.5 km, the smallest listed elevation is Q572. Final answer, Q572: 56.2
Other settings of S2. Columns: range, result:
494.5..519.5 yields 134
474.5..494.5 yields 134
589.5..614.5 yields 139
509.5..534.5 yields 121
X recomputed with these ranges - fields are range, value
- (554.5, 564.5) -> 70.5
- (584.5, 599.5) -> 133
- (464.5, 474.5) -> 125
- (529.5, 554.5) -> 78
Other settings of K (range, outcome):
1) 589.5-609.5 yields 132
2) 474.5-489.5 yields 130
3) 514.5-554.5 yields 71.8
